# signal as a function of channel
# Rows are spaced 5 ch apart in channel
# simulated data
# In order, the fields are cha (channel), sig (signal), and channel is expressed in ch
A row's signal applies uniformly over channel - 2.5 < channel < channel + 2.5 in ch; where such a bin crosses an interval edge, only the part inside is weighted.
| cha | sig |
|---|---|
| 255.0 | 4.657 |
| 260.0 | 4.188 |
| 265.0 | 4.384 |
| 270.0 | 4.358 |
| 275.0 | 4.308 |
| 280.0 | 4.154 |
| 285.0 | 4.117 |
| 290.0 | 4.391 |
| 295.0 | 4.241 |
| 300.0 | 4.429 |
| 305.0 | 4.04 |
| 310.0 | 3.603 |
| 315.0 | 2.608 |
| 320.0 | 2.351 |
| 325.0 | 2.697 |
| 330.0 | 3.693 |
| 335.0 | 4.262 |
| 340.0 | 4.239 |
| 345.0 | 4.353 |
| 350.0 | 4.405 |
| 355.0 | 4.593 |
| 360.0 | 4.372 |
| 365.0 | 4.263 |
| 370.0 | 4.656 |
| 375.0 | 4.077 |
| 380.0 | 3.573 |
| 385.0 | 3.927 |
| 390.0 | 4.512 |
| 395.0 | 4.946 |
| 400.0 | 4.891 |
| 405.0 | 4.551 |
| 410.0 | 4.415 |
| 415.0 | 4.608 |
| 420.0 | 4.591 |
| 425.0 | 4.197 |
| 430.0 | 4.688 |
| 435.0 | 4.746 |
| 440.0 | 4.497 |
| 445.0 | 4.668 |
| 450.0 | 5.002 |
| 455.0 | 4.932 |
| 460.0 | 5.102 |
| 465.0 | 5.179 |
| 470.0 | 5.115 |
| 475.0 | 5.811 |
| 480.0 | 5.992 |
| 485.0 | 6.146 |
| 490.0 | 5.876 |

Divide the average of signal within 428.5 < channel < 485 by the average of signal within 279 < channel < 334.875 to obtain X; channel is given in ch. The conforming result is 1.39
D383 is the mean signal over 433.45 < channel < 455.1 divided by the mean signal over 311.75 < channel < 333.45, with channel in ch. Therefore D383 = 1.6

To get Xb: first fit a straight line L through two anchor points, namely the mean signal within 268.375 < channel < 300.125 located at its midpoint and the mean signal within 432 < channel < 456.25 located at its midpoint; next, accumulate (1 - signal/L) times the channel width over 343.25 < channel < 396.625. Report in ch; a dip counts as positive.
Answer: 2.5 ch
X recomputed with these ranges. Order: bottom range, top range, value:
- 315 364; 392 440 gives 1.21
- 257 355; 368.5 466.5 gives 1.16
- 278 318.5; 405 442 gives 1.16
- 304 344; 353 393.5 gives 1.24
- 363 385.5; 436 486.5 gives 1.27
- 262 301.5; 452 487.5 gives 1.27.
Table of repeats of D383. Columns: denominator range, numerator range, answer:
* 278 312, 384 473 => 1.14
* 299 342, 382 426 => 1.29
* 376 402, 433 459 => 1.10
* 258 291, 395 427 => 1.07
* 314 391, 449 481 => 1.35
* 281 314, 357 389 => 1.02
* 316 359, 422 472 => 1.26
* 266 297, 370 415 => 1.03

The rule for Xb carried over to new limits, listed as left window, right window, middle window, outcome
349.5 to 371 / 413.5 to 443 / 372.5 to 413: 1.22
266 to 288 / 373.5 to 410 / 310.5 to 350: 7.16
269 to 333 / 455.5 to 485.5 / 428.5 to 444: 1.47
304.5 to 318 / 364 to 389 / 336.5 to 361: -4.08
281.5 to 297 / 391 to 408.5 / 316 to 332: 5.61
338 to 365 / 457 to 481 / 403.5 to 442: 3.53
